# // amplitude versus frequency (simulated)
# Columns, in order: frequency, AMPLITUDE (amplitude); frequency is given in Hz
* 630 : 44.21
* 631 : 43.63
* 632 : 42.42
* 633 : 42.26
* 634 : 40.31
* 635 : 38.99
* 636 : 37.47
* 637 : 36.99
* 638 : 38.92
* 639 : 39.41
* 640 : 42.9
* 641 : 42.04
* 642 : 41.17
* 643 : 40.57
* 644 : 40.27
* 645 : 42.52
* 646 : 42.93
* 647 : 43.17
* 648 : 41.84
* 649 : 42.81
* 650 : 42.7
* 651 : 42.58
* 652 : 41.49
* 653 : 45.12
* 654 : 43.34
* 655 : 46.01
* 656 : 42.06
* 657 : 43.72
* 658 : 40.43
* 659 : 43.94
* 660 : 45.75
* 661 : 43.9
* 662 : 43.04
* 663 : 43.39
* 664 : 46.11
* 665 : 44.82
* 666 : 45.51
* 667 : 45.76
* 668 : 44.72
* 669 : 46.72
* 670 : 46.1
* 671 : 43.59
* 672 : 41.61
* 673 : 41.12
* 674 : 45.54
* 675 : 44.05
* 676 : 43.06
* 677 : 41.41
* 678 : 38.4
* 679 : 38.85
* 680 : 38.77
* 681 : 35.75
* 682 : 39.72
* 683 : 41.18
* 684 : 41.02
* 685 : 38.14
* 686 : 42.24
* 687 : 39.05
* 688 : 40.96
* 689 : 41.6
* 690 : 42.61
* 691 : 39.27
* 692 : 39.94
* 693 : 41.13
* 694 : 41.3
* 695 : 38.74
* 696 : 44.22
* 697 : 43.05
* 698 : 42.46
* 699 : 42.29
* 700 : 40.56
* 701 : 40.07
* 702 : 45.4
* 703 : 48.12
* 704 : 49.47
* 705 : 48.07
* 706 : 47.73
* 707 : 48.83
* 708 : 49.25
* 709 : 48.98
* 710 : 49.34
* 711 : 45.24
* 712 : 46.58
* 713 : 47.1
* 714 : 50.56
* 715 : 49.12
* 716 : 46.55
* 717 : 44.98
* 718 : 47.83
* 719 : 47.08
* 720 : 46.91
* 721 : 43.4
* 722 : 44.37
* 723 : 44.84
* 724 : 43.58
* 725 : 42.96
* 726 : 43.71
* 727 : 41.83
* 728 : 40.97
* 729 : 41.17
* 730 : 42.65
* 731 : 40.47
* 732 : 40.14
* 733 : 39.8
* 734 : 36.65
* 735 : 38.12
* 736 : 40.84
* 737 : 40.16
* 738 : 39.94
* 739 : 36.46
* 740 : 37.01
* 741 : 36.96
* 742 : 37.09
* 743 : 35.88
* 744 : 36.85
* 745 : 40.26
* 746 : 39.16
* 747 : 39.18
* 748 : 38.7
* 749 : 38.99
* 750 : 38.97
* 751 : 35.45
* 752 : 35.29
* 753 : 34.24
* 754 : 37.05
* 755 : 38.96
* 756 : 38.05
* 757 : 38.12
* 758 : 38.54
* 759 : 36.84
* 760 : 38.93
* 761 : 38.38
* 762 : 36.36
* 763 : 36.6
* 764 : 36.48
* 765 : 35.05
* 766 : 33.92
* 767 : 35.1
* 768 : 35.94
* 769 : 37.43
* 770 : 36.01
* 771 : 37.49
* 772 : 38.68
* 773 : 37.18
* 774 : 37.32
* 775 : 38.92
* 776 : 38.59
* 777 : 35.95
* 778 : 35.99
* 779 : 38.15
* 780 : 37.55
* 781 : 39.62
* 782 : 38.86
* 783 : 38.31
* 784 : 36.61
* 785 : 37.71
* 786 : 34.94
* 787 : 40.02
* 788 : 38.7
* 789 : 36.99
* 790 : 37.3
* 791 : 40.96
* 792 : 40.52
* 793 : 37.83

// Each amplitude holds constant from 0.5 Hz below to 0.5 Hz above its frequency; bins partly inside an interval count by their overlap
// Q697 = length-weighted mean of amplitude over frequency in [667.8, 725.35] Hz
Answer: 43.7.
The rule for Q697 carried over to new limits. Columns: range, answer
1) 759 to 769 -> 36.4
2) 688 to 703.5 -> 42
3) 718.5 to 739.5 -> 41.7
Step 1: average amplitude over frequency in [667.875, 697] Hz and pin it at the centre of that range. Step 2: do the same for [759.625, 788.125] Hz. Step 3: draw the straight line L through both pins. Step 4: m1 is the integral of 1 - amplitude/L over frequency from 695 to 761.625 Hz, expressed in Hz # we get -4.4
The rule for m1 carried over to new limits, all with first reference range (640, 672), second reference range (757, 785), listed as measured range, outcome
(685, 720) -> -3.2 Hz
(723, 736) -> -0.5 Hz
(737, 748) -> 0.2 Hz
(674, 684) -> 0.4 Hz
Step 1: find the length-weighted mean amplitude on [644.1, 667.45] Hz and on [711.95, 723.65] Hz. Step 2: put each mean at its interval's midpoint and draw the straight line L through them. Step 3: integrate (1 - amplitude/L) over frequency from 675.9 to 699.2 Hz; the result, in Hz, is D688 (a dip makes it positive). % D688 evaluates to 2.3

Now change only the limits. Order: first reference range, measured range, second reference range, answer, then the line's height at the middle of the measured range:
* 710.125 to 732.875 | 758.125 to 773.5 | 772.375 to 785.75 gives 1.0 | 39.3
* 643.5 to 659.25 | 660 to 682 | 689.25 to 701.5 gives -0.4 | 42.1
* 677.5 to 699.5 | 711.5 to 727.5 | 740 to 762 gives -2.7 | 39.1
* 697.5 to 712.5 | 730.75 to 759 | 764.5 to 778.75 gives 1.7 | 40.5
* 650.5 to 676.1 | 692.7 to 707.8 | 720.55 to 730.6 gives -0.3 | 43.4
